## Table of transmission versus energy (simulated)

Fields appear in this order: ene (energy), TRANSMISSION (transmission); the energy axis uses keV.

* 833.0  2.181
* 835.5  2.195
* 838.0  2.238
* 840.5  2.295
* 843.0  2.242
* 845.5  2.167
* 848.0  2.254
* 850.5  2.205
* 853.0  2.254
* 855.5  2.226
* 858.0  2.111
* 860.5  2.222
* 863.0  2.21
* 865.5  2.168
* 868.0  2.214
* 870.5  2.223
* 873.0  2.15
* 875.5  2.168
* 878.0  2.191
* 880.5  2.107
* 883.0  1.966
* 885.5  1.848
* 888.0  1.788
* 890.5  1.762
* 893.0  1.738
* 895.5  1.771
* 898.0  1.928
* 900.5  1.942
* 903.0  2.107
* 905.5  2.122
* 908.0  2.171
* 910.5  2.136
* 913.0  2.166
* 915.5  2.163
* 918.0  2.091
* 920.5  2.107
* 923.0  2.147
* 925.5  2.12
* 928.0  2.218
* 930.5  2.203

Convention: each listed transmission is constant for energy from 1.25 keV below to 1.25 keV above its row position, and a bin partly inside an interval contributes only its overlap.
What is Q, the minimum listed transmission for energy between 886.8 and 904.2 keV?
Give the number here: 1.738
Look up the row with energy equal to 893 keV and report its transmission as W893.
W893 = 1.738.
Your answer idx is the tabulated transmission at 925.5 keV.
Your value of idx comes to 2.12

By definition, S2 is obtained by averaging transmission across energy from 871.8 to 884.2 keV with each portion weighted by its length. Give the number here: 2.12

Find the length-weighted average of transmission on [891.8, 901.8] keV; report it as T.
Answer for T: 1.85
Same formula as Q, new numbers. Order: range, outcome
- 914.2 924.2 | 2.091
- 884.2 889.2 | 1.788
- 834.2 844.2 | 2.195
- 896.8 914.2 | 1.928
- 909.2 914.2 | 2.136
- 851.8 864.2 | 2.111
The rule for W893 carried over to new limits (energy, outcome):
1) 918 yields 2.091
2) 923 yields 2.147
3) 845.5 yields 2.167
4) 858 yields 2.111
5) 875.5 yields 2.168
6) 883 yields 1.966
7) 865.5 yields 2.168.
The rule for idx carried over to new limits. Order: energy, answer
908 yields 2.171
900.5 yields 1.942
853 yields 2.254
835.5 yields 2.195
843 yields 2.242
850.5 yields 2.205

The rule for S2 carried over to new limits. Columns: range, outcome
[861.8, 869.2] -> 2.2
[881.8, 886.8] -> 1.91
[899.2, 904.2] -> 2.02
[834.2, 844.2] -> 2.24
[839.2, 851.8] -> 2.23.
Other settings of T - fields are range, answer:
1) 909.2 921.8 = 2.13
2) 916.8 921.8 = 2.1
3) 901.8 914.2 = 2.14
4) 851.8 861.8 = 2.2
